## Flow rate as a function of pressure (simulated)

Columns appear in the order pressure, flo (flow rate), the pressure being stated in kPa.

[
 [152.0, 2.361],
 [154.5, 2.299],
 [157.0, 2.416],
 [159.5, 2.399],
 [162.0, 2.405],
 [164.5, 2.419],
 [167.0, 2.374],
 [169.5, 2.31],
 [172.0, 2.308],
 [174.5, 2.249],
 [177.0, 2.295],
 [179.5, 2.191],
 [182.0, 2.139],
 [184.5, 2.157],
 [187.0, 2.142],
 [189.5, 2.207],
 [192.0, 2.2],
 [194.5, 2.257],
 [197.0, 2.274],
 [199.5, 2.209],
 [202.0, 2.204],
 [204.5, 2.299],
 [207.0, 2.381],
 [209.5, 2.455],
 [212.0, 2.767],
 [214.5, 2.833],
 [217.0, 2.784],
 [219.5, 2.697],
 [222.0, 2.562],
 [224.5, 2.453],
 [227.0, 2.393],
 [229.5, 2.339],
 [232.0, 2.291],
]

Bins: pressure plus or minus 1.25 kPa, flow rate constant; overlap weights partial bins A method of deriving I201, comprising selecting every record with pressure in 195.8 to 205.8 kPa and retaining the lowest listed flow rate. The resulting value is 2.204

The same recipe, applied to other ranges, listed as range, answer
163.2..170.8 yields 2.31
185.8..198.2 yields 2.142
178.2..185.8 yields 2.139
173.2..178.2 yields 2.249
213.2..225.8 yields 2.453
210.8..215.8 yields 2.767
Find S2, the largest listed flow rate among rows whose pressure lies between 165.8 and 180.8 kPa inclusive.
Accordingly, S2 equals 2.374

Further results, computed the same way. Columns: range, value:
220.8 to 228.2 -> 2.562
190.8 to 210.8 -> 2.455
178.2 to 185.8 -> 2.191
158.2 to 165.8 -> 2.419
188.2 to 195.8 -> 2.257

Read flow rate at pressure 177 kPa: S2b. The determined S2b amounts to 2.295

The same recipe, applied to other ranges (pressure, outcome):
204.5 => 2.299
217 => 2.784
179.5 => 2.191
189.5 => 2.207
